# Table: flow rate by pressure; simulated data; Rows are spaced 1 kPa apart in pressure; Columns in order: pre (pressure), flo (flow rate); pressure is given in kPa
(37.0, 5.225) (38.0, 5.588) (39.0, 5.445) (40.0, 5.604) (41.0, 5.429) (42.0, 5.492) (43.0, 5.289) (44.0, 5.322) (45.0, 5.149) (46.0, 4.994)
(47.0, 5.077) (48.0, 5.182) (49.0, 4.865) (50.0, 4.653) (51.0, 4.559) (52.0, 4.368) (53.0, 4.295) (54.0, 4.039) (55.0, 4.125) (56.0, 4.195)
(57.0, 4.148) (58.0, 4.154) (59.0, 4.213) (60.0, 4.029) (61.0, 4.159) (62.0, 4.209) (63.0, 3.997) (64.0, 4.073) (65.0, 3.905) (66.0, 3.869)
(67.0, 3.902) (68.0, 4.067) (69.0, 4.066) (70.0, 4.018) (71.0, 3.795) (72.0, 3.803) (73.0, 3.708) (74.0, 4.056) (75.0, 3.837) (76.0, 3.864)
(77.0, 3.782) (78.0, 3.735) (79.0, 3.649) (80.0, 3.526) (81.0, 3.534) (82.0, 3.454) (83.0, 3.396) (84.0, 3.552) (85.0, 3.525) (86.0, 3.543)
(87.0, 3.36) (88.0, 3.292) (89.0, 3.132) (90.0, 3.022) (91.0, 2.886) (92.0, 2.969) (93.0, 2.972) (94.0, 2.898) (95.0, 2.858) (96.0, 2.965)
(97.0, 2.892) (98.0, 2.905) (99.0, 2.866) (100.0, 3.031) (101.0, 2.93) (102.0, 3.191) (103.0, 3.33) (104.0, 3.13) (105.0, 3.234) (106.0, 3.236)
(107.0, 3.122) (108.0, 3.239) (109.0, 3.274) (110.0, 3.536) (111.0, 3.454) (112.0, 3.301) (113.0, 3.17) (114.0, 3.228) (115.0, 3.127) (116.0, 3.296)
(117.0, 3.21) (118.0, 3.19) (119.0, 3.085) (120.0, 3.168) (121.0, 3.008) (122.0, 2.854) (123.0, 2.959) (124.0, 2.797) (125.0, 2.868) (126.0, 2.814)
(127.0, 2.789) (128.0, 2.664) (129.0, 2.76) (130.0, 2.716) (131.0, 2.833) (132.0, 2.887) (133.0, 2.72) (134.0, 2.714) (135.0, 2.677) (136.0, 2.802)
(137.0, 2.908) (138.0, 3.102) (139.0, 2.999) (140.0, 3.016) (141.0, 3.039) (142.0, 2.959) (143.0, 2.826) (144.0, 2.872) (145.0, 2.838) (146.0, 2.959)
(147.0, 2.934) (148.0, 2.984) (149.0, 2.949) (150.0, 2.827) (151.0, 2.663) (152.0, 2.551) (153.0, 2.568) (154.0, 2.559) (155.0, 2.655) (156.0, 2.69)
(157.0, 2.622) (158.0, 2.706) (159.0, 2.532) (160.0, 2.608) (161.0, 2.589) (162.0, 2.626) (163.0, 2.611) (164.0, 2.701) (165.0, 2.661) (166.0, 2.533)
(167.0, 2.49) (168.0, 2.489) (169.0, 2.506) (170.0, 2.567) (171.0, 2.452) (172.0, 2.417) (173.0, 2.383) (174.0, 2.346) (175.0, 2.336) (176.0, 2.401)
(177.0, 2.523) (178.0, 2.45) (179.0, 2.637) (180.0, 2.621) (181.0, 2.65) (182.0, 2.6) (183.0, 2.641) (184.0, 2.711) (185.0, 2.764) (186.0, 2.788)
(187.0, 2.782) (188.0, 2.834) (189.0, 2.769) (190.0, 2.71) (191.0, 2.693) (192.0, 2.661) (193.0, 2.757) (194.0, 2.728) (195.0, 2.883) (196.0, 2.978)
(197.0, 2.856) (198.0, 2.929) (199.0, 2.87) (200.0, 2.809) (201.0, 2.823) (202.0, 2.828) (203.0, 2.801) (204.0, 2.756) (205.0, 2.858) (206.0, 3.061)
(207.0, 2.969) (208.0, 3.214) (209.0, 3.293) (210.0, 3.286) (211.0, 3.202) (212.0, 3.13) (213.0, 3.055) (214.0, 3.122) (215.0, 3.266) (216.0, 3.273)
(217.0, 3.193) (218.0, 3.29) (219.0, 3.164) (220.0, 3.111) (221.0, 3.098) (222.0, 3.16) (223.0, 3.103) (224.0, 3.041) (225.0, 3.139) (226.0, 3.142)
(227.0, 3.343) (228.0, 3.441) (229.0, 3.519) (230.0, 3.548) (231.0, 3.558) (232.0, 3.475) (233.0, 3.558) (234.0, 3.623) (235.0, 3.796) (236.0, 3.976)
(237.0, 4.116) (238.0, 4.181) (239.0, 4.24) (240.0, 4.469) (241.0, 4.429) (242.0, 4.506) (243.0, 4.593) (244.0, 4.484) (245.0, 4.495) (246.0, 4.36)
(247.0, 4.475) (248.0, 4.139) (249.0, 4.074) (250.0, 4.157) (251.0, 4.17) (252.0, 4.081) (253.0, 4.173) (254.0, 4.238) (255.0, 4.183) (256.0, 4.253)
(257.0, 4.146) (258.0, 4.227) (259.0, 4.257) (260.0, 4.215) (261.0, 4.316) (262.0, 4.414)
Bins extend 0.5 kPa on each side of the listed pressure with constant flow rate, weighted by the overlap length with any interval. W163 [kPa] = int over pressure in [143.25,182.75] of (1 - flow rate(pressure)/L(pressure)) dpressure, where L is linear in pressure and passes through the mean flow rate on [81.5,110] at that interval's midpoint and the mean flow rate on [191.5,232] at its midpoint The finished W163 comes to 6.30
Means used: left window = 3.16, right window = 3.09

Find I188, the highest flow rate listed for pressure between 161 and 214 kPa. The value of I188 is 3.293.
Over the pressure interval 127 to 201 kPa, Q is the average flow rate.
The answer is 2.71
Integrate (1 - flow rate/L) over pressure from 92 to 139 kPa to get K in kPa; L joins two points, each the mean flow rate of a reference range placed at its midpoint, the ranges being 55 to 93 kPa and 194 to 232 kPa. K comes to 7.1 kPa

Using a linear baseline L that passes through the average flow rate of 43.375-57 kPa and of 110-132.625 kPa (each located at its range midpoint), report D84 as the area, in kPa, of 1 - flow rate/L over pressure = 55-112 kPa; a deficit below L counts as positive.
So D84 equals 5.3 kPa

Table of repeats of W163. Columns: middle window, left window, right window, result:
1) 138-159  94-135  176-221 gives 1.1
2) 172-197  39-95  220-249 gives 7.9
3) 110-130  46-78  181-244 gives 4.0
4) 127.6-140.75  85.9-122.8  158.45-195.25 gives 0.3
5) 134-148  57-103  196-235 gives 1.9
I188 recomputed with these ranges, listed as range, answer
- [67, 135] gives 4.067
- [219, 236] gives 3.976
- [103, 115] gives 3.536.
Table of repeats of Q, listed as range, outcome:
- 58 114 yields 3.48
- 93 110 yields 3.08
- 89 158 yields 2.96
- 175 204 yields 2.73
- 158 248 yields 3.1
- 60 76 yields 3.96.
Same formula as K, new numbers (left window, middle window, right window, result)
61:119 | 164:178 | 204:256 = 4.3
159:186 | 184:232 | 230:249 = 4.8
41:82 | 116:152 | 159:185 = 2.6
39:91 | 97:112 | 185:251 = 2.9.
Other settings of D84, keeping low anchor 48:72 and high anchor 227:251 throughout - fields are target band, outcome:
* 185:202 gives 5.30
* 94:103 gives 2.55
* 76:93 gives 3.10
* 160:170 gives 3.70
